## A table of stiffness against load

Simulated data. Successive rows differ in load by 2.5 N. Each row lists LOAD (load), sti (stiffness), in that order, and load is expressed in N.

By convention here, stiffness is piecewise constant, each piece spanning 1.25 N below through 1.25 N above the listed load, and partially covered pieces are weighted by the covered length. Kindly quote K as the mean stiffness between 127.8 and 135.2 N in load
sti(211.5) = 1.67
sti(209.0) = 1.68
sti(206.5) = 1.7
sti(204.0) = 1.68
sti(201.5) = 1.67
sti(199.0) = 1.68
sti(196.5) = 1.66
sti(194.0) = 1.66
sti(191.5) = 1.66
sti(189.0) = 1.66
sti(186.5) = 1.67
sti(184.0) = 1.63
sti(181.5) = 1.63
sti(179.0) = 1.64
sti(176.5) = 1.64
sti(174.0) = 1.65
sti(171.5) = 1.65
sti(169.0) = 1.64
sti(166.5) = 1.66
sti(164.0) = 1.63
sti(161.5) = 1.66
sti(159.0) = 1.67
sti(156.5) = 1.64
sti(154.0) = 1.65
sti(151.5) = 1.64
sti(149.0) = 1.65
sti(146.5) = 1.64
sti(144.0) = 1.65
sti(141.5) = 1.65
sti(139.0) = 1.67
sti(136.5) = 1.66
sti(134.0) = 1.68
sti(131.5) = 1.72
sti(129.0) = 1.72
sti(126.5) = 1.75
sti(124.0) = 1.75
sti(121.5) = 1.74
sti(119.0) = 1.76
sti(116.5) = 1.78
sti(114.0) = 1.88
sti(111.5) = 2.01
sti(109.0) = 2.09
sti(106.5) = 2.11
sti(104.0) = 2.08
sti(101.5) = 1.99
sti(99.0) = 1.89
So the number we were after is 1.71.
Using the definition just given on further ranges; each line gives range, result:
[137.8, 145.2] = 1.66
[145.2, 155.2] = 1.65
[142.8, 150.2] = 1.65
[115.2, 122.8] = 1.76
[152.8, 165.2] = 1.65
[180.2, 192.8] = 1.65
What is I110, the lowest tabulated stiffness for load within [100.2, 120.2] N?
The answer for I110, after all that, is 1.76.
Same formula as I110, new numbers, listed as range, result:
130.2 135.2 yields 1.68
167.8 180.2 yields 1.64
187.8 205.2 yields 1.66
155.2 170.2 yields 1.63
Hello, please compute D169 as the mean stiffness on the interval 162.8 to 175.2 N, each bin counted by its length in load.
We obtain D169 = 1.65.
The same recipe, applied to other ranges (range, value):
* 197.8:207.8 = 1.68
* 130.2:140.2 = 1.68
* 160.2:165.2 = 1.65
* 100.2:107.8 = 2.06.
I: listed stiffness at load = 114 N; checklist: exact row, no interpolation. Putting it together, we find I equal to 1.88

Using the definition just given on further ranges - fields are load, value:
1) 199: 1.68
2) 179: 1.64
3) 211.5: 1.67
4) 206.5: 1.7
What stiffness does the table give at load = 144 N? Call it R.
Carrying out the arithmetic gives 1.65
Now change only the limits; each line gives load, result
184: 1.63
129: 1.72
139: 1.67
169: 1.64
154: 1.65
